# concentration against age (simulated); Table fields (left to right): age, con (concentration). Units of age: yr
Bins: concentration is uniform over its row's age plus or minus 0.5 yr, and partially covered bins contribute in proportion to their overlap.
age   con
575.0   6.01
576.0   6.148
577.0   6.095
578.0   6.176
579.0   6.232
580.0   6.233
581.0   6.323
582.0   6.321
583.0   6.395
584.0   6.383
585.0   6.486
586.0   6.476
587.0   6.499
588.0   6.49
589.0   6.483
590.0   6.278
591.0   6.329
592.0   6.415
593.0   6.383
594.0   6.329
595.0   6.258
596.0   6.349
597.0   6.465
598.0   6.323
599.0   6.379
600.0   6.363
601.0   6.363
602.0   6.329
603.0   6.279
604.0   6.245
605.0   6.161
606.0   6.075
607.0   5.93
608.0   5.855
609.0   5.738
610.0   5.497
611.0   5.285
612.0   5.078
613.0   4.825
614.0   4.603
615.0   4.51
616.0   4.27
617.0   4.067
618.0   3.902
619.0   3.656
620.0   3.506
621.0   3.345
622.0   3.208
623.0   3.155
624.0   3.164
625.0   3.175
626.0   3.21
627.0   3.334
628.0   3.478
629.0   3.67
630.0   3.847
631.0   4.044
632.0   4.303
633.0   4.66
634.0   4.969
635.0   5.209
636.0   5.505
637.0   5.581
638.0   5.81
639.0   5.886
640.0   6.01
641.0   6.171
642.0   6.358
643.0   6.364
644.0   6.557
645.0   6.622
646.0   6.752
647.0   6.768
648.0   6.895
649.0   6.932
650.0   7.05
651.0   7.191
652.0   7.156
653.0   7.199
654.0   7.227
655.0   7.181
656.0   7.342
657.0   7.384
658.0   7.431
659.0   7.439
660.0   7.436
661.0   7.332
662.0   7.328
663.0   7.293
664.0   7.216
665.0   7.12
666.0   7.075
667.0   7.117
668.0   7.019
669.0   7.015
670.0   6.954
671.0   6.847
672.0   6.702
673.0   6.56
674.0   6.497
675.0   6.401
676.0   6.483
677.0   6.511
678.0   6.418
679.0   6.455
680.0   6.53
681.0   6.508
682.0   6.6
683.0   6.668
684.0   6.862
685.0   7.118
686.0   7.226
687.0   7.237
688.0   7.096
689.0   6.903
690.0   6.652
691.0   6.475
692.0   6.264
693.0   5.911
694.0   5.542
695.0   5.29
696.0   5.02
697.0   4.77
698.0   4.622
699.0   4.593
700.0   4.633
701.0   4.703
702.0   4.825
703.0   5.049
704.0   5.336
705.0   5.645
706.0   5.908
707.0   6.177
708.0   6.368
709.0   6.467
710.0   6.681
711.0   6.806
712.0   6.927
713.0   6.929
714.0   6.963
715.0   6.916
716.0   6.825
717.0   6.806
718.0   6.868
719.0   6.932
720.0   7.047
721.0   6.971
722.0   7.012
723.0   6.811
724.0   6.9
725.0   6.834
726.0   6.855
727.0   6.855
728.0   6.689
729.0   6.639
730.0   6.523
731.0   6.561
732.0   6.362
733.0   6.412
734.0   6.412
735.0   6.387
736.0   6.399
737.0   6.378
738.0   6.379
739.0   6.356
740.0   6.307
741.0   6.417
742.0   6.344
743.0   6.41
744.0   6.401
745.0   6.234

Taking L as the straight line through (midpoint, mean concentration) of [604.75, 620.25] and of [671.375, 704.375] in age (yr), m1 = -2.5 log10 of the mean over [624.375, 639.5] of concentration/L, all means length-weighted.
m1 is 0.18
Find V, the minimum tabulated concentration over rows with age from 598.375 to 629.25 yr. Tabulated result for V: 3.155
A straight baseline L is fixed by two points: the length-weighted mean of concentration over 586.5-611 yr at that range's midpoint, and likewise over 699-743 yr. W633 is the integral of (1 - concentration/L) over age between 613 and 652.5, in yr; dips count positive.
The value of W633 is 8.05 yr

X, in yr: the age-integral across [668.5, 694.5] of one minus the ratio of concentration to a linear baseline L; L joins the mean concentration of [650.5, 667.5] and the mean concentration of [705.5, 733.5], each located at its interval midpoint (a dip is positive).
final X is 1.6 yr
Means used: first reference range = 7.26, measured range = 6.63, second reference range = 6.72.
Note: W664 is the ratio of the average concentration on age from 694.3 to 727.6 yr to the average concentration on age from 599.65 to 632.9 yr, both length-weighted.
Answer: 1.3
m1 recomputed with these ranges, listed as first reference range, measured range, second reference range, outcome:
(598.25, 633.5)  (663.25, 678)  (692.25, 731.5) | -0.23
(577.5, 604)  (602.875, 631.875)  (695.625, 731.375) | 0.39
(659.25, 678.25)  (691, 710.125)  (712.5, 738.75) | 0.24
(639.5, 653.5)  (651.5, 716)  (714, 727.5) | 0.05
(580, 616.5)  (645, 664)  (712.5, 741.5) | -0.14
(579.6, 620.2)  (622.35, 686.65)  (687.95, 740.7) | -0.03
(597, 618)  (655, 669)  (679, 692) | -0.13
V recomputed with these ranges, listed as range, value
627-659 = 3.334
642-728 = 4.593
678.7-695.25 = 5.29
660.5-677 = 6.401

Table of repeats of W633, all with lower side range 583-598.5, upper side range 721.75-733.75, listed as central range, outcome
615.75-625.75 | 4.6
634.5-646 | 0.8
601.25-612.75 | 1.0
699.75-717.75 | 1.4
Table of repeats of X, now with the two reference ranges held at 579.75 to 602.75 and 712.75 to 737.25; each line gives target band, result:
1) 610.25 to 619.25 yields 2.7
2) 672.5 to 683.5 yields 0.2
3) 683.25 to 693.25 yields -0.2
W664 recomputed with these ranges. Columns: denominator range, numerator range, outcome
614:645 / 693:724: 1.34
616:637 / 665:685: 1.71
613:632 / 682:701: 1.62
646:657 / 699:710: 0.78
